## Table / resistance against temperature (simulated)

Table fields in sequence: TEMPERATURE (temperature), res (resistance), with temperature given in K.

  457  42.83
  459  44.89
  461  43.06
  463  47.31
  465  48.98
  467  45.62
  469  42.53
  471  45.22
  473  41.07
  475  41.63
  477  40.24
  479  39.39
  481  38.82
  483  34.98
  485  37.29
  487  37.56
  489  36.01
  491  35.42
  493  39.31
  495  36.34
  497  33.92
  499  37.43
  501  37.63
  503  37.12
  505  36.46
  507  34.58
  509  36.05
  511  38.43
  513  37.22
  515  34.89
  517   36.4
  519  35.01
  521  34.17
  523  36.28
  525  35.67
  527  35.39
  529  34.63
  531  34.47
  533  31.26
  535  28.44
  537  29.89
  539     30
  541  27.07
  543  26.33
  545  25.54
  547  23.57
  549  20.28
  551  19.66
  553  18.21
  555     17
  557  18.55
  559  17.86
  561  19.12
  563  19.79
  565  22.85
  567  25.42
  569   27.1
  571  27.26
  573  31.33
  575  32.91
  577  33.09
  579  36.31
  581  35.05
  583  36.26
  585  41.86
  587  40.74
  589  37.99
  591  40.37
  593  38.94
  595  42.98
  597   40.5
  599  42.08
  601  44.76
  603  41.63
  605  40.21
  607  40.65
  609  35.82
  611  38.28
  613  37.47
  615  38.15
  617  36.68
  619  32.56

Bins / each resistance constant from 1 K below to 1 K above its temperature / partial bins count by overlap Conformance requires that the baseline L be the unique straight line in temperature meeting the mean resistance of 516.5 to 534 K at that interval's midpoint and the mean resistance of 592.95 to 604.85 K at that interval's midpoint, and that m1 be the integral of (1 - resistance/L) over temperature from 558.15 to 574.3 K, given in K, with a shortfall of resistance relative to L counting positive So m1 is 6.1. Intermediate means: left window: 34.8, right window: 41.9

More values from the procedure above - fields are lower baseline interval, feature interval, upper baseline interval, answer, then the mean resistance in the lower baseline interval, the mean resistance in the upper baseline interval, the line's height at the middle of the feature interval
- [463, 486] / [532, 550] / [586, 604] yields 6.3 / 41.7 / 41.1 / 41.4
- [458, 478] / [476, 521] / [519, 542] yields 1.9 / 44.1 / 32.6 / 38.5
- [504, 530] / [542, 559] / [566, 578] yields 5.9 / 35.8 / 29.5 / 32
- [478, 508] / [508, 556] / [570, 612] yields 9.1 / 36.8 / 38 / 37.3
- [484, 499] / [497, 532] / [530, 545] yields -3.2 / 36.6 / 29.4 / 33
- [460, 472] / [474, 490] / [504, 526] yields 1.6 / 45.5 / 35.9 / 42.3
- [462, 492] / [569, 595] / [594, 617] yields 2.8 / 40.8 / 40.1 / 40.2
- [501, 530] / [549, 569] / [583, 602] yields 9.6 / 35.9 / 40.9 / 38.7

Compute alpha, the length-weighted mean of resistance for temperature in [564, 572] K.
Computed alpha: 25.7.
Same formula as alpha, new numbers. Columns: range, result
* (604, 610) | 38.9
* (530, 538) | 31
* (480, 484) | 36.9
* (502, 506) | 36.8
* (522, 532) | 35.3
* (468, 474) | 42.9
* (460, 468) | 46.2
